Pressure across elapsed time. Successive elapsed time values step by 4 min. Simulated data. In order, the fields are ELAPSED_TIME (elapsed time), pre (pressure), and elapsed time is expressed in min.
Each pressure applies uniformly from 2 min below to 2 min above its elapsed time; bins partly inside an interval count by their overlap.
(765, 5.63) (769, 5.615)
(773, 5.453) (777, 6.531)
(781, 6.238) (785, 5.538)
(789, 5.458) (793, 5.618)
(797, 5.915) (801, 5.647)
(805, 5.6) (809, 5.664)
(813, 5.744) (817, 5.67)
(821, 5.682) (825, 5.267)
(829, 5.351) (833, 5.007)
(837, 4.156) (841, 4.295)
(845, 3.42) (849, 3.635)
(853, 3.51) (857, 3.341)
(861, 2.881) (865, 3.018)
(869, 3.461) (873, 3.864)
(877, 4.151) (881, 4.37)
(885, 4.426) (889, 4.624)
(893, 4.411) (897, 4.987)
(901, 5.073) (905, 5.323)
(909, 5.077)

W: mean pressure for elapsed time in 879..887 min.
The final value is 4.4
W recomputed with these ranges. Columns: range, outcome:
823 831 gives 5.31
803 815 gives 5.67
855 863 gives 3.11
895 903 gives 5.03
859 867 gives 2.95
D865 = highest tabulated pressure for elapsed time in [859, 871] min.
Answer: 3.461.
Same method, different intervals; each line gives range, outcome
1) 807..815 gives 5.744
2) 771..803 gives 6.531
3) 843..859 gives 3.635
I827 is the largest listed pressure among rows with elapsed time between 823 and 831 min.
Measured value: 5.351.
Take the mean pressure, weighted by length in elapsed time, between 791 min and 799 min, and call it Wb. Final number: 5.77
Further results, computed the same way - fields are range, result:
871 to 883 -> 4.13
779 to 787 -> 5.89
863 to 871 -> 3.24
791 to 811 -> 5.69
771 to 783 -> 6.07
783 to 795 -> 5.54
